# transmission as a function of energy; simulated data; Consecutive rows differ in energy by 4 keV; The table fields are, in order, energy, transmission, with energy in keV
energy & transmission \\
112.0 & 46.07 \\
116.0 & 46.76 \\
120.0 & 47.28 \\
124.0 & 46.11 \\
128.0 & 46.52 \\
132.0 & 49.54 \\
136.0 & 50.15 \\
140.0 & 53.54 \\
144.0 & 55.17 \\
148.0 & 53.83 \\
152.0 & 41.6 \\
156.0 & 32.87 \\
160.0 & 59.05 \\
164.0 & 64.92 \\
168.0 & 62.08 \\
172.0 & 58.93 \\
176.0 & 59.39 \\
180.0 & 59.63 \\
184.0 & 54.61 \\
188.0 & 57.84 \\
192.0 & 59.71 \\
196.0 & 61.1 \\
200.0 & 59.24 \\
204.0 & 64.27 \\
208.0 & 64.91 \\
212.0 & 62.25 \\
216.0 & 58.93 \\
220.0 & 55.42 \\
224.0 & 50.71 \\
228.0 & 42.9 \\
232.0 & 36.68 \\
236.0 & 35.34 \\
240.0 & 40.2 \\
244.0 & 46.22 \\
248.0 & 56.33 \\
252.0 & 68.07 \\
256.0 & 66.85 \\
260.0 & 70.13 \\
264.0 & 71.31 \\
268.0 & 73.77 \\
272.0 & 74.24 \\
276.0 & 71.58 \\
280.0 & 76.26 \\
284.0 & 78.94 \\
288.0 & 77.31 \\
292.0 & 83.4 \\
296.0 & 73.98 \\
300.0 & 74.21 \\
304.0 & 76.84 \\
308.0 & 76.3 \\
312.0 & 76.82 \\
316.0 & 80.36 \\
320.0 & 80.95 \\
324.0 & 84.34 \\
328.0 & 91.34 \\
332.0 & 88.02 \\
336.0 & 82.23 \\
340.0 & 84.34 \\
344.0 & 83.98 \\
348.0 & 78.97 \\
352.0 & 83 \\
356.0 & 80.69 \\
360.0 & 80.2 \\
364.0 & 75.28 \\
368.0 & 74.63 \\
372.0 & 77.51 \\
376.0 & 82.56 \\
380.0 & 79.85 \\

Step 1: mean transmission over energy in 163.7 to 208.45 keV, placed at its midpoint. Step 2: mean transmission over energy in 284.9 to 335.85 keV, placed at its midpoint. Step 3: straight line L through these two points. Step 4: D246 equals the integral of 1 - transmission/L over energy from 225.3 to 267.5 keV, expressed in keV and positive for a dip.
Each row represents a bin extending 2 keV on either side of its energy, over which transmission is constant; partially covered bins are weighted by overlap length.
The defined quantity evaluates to 9.8 keV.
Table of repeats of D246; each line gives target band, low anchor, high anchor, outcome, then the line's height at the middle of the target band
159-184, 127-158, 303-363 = -3.4 keV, 53.1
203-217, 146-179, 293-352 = -0.1 keV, 62.2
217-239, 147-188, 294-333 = 6.9 keV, 65.3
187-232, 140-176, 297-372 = 3.2 keV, 61.7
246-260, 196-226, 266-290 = 1.0 keV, 69.4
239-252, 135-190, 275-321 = 3.3 keV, 68.5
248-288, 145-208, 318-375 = -0.8 keV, 70.3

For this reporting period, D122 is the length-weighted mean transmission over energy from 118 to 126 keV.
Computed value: 46.7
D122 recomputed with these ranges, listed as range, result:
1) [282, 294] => 79.9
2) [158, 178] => 60.9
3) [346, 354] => 81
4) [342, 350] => 81.5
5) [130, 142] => 51.1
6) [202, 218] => 62.6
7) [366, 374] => 76.1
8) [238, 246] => 43.2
